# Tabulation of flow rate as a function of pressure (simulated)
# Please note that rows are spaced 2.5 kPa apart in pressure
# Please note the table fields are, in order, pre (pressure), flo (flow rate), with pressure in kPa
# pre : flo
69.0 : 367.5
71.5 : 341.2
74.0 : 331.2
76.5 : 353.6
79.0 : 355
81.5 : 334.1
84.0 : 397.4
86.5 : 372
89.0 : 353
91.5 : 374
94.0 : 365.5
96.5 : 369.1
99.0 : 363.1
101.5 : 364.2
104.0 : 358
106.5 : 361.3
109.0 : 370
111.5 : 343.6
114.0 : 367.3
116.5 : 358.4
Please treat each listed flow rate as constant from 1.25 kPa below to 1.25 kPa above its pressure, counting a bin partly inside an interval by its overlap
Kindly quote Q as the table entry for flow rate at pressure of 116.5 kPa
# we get 358.4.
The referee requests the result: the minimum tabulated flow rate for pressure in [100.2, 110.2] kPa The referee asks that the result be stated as 358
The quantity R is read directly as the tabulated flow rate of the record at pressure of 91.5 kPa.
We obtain 374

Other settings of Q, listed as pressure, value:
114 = 367.3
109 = 370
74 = 331.2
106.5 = 361.3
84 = 397.4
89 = 353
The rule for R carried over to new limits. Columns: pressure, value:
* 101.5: 364.2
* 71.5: 341.2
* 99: 363.1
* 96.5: 369.1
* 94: 365.5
